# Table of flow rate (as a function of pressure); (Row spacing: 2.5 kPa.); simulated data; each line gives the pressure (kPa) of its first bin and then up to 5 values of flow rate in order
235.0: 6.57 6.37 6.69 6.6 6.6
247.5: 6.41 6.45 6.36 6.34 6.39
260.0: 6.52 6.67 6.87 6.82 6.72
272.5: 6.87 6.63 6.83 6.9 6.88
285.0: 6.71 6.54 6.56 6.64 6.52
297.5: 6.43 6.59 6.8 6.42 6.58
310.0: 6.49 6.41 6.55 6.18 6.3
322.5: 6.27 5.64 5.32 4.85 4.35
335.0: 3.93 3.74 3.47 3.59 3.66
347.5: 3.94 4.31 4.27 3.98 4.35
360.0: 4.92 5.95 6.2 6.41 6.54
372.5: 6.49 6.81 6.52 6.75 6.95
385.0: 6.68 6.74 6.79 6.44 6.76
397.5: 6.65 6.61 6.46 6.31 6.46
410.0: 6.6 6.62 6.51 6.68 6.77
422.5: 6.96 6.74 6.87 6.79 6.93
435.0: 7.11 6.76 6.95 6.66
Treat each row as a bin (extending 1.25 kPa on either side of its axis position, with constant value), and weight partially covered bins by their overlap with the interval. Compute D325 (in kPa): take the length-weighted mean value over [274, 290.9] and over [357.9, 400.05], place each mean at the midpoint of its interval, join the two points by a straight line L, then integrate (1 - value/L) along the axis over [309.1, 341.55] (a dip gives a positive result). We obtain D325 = 6.3 kPa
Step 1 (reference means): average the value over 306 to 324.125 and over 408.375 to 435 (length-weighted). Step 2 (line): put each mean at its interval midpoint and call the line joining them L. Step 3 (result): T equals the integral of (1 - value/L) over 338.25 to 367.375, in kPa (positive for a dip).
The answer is 9.09 kPa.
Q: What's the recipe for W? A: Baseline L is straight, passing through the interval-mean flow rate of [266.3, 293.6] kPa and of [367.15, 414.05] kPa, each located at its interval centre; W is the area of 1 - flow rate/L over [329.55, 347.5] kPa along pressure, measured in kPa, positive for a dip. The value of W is 7.5 kPa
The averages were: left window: 6.74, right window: 6.61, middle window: 3.9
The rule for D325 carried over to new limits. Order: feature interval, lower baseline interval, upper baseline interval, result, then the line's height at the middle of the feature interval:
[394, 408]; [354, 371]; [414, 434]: -0.5 kPa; 6.3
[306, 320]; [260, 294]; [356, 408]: 0.4 kPa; 6.6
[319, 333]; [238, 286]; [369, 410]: 2.4 kPa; 6.63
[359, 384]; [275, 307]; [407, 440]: 1.3 kPa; 6.72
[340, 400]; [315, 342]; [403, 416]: 1.4 kPa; 5.79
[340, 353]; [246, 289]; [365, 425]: 5.4 kPa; 6.63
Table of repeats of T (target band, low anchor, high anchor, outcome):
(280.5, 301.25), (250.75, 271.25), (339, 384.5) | -1.37 kPa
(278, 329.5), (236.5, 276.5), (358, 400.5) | 0.88 kPa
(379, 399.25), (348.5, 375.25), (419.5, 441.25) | -2.45 kPa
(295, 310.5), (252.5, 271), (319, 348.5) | -3.15 kPa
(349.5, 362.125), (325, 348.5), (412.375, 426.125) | 0.78 kPa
